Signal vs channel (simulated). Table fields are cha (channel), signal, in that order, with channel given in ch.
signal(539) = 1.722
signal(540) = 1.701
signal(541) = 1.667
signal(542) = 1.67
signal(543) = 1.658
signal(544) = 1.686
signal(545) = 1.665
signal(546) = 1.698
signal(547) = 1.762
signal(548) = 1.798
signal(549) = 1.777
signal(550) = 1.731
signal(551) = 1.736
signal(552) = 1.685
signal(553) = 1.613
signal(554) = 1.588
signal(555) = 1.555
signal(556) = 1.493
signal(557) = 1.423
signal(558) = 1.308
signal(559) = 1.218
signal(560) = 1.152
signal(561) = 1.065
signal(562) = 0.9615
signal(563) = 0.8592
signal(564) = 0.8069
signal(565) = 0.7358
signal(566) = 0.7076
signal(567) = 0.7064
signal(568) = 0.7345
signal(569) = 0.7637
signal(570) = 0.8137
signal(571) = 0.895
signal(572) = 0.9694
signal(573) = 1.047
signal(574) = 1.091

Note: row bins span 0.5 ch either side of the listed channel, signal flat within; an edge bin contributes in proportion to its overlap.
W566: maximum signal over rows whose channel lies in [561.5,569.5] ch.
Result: 0.9615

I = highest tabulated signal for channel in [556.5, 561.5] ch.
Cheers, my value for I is 1.423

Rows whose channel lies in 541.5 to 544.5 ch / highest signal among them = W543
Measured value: 1.686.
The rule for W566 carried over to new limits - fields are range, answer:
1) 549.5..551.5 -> 1.736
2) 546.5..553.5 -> 1.798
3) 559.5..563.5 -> 1.152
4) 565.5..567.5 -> 0.7076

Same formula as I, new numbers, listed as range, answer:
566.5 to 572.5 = 0.9694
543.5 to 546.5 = 1.698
